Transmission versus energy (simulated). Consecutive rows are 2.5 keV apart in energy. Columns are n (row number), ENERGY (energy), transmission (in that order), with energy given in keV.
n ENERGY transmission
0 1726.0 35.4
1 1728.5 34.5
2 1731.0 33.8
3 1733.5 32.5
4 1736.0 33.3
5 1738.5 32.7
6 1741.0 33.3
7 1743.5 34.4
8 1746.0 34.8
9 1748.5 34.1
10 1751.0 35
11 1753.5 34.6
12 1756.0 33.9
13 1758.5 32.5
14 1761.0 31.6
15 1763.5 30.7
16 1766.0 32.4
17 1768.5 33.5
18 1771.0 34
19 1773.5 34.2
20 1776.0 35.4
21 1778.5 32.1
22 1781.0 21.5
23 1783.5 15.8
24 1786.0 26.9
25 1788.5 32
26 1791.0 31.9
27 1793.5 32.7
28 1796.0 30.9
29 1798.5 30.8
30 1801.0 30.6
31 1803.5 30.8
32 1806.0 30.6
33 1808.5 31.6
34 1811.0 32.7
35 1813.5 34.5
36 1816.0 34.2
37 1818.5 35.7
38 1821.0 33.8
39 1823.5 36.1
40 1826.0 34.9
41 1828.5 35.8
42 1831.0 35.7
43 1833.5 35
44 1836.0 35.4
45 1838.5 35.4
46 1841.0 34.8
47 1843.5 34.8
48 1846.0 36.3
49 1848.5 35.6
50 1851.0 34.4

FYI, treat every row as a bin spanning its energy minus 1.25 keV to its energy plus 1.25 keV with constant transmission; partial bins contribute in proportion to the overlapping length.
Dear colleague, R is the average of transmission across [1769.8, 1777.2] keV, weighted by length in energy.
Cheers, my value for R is 34.5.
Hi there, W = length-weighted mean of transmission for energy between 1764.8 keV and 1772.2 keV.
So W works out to 33.3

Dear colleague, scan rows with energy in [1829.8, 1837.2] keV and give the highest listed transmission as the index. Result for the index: 35.7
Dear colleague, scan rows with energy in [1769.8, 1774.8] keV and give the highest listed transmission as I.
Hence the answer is 34.2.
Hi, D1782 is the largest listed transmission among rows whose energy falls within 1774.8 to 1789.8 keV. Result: 35.4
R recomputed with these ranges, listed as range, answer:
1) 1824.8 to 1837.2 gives 35.4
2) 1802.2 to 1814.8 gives 32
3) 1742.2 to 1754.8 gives 34.6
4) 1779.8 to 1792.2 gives 25.6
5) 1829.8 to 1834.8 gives 35.3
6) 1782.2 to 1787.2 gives 21.3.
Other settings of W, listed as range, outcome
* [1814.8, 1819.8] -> 34.9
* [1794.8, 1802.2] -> 30.8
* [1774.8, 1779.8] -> 33.6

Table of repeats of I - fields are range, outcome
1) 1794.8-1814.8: 34.5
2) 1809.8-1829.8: 36.1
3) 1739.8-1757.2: 35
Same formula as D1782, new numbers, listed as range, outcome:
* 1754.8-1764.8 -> 33.9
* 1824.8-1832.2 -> 35.8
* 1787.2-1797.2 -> 32.7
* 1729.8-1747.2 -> 34.8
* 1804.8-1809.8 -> 31.6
